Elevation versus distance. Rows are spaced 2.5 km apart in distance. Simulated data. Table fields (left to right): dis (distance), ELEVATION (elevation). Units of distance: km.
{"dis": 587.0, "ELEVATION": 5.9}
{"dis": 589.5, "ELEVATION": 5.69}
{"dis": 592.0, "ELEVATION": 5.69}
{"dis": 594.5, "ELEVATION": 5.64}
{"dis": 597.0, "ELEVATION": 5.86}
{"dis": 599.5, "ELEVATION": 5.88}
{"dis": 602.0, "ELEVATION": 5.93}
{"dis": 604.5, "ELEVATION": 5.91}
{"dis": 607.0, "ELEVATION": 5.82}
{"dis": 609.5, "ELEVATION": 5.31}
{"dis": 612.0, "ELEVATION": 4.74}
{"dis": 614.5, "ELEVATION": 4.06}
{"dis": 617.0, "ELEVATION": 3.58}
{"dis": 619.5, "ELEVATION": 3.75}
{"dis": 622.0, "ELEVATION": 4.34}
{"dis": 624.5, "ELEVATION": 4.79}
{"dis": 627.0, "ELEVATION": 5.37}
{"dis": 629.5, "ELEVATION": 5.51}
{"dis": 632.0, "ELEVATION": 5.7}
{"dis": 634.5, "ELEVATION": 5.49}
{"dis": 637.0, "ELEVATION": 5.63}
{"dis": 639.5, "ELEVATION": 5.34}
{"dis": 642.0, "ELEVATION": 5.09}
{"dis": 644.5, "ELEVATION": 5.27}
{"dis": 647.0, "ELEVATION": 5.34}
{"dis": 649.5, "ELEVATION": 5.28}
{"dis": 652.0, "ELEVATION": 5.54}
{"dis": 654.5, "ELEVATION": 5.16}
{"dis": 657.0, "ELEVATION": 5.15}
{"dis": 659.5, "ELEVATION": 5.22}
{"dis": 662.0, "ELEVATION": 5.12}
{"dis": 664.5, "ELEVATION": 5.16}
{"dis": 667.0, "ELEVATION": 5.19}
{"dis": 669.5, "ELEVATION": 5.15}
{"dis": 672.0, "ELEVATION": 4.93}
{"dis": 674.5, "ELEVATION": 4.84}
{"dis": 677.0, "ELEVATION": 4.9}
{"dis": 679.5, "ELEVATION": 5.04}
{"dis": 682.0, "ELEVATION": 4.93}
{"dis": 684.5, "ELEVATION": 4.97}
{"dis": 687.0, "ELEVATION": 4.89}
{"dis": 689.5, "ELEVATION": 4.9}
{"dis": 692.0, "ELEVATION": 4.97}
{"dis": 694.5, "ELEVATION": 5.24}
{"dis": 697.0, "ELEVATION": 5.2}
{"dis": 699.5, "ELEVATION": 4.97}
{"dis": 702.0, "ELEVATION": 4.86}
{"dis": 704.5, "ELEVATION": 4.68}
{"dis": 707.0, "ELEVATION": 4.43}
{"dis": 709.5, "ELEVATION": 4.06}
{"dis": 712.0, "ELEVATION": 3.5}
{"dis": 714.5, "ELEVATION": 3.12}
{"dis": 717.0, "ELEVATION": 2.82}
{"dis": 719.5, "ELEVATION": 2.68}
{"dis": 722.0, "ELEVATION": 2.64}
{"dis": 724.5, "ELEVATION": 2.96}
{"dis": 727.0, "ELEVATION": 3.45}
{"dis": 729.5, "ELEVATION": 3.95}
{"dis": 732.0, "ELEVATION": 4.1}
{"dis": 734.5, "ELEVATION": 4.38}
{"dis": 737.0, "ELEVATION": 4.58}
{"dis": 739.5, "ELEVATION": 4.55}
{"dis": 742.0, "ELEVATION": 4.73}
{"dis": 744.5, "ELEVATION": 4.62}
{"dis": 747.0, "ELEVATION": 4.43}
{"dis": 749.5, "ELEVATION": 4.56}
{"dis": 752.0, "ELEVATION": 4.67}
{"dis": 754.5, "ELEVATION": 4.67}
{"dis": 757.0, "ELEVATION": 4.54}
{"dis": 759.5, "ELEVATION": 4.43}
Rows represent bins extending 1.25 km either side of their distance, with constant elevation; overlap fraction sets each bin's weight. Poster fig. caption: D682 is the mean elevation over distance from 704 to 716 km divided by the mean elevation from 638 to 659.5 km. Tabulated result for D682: 0.74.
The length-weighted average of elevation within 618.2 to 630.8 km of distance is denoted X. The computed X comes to 4.75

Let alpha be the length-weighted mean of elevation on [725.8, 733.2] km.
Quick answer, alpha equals 3.83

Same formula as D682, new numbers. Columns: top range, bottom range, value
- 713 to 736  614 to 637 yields 0.70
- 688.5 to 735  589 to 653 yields 0.77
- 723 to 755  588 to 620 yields 0.81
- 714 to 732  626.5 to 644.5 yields 0.58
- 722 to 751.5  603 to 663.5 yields 0.81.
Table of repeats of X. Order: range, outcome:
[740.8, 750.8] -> 4.58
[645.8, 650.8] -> 5.31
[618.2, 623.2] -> 4.04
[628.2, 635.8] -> 5.57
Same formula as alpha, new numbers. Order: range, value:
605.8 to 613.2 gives 5.29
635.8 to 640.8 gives 5.48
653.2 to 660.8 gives 5.18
